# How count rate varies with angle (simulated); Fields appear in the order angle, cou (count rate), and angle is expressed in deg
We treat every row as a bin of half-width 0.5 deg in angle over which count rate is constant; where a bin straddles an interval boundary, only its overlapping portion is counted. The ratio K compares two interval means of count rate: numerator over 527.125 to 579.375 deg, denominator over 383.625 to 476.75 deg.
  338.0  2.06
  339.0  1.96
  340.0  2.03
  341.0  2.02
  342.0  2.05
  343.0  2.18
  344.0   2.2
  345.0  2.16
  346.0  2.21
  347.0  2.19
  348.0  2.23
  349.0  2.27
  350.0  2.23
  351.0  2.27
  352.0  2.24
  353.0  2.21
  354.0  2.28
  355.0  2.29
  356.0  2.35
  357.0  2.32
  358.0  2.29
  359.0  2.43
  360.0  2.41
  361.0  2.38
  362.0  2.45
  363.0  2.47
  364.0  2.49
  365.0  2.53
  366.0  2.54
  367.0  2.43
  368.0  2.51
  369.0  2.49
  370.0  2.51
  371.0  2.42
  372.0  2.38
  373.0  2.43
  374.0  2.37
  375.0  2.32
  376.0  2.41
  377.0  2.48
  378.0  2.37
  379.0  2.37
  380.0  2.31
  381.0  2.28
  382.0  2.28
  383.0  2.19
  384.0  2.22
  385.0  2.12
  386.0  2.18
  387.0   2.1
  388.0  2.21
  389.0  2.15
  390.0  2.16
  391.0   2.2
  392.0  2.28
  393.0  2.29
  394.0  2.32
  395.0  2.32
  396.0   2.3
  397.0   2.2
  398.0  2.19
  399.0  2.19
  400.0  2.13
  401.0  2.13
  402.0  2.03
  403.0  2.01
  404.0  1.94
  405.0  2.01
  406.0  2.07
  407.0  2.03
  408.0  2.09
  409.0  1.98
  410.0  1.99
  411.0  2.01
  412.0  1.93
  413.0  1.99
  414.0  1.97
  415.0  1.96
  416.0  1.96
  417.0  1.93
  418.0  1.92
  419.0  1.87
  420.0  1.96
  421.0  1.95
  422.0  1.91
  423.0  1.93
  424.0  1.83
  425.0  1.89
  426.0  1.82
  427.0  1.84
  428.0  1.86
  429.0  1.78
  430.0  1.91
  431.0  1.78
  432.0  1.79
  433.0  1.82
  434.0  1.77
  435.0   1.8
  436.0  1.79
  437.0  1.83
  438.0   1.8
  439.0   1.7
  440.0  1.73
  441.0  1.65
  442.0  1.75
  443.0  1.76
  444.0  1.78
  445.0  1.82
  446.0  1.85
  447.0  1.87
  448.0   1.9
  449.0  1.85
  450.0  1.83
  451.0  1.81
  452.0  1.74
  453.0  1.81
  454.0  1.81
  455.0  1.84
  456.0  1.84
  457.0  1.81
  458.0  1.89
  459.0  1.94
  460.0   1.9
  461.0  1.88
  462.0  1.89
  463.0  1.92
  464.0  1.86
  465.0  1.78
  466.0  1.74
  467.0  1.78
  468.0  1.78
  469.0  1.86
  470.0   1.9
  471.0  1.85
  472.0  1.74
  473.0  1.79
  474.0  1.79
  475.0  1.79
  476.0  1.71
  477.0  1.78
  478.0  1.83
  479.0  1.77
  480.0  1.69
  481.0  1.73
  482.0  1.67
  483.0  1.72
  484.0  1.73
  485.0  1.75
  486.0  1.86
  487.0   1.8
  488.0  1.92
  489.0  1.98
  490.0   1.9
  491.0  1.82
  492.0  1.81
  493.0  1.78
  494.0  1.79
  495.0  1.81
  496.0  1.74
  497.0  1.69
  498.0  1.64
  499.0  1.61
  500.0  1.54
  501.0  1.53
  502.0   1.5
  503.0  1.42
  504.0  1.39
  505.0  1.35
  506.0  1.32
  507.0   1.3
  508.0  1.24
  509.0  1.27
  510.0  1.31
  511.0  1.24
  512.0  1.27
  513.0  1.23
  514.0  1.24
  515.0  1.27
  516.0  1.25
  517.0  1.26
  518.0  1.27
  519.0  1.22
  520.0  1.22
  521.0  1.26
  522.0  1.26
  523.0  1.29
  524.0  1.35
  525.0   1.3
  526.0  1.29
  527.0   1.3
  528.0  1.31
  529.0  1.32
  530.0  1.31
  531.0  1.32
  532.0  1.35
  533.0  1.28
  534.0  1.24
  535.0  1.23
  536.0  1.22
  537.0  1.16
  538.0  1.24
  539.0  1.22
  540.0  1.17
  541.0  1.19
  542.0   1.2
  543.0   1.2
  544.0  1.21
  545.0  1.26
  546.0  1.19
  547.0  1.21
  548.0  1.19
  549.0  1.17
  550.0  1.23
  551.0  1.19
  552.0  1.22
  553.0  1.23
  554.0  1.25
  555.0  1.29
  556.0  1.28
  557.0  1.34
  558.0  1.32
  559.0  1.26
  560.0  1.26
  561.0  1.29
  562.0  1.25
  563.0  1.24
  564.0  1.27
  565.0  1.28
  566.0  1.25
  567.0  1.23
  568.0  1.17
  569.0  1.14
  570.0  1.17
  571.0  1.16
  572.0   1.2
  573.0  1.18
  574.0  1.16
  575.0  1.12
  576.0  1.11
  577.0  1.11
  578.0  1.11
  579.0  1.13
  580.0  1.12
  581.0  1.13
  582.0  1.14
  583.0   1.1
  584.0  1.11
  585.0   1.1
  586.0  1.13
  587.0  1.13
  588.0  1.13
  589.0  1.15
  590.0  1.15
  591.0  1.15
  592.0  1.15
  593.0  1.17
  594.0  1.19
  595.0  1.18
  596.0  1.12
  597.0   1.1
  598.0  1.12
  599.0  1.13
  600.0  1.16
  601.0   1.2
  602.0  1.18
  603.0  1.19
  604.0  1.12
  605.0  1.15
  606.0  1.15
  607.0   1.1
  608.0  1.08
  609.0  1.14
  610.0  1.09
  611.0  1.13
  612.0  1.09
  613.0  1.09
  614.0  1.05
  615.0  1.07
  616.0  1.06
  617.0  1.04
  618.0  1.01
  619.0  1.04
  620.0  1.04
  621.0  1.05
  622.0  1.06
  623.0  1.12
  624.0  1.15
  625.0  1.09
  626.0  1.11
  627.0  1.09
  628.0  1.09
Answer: 0.6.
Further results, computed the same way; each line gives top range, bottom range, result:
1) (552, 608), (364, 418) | 0.53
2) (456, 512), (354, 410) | 0.75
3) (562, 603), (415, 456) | 0.63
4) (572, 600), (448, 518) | 0.68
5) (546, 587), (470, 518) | 0.74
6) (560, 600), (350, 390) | 0.50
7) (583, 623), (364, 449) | 0.54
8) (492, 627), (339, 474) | 0.60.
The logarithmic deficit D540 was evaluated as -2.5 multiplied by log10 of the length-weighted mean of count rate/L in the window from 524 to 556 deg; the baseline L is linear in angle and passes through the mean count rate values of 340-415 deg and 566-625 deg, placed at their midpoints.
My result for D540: 0.14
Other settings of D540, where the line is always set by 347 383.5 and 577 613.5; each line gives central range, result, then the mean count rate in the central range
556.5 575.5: 0.06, 1.23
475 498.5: -0.04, 1.78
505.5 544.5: 0.20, 1.26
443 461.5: 0.03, 1.84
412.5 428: 0.09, 1.91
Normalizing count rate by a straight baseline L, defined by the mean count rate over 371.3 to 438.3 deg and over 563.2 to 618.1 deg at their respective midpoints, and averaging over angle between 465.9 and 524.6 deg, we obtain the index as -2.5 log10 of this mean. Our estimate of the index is 0.03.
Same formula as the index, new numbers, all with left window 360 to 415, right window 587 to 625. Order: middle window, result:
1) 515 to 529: 0.209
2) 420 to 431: 0.097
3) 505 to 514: 0.256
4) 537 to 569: 0.128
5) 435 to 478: 0.042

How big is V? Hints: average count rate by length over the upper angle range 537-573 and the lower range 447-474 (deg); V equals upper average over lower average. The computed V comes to 0.7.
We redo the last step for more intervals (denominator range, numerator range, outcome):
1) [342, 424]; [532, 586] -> 0.54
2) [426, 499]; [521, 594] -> 0.67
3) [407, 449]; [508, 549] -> 0.67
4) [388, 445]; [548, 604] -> 0.60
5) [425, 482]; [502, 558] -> 0.70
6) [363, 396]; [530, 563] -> 0.53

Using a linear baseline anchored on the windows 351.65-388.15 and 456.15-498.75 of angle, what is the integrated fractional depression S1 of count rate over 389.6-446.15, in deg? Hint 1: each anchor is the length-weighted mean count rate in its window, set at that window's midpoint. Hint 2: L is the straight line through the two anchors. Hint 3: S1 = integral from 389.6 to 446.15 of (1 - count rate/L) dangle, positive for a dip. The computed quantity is 4.2 deg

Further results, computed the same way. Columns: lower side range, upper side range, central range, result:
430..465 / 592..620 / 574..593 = 1.4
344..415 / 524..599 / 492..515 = 1.1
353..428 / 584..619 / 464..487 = -0.2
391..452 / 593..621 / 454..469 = -0.7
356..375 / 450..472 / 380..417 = 1.7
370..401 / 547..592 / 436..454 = 1.2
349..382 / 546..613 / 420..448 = 2.4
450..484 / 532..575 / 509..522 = 2.0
